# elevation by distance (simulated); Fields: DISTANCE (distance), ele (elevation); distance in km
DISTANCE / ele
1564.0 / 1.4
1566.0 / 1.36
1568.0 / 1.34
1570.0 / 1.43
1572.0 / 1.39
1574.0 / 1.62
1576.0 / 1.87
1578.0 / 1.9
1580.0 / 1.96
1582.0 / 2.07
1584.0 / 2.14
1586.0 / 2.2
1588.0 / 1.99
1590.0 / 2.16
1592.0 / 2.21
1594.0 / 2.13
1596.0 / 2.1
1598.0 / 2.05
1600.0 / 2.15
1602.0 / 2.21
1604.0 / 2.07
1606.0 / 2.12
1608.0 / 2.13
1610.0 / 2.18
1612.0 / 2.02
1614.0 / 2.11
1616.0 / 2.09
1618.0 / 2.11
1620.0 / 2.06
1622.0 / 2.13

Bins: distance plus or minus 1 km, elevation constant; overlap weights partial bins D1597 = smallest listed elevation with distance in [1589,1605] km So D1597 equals 2.05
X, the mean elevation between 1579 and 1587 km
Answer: 2.09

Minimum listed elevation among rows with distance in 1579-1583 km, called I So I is 1.96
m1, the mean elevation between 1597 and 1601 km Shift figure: 2.1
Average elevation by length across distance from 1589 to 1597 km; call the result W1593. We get 2.15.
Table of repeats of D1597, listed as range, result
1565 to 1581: 1.34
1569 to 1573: 1.39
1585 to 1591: 1.99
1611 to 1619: 2.02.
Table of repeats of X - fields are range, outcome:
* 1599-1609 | 2.14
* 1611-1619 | 2.08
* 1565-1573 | 1.38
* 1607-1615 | 2.11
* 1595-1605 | 2.12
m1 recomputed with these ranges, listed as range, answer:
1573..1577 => 1.75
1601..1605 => 2.14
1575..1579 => 1.89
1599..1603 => 2.18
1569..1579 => 1.64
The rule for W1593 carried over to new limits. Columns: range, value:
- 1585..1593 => 2.14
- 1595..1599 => 2.08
